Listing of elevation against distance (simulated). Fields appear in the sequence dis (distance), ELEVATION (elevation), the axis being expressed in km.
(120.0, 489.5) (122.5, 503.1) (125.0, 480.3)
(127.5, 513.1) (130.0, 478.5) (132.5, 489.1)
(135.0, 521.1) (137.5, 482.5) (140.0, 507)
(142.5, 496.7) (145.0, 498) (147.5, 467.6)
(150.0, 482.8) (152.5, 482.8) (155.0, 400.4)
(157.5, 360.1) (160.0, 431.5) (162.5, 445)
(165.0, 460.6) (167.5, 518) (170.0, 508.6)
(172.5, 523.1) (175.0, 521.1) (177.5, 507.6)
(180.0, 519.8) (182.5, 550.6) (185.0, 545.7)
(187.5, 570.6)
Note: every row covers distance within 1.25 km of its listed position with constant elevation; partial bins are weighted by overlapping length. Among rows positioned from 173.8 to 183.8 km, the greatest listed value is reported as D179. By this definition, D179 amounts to 550.6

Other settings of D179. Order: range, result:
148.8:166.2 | 482.8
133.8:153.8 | 521.1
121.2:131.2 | 513.1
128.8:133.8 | 489.1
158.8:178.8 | 523.1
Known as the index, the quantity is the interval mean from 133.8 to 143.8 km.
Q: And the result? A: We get 502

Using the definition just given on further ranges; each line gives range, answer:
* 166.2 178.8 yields 515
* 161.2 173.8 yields 491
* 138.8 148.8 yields 492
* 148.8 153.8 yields 482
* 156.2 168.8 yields 443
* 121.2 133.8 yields 493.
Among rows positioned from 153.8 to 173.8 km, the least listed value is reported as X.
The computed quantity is 360.1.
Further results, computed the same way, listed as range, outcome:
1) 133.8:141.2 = 482.5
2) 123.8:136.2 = 478.5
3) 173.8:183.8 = 507.6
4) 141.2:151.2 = 467.6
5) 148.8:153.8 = 482.8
